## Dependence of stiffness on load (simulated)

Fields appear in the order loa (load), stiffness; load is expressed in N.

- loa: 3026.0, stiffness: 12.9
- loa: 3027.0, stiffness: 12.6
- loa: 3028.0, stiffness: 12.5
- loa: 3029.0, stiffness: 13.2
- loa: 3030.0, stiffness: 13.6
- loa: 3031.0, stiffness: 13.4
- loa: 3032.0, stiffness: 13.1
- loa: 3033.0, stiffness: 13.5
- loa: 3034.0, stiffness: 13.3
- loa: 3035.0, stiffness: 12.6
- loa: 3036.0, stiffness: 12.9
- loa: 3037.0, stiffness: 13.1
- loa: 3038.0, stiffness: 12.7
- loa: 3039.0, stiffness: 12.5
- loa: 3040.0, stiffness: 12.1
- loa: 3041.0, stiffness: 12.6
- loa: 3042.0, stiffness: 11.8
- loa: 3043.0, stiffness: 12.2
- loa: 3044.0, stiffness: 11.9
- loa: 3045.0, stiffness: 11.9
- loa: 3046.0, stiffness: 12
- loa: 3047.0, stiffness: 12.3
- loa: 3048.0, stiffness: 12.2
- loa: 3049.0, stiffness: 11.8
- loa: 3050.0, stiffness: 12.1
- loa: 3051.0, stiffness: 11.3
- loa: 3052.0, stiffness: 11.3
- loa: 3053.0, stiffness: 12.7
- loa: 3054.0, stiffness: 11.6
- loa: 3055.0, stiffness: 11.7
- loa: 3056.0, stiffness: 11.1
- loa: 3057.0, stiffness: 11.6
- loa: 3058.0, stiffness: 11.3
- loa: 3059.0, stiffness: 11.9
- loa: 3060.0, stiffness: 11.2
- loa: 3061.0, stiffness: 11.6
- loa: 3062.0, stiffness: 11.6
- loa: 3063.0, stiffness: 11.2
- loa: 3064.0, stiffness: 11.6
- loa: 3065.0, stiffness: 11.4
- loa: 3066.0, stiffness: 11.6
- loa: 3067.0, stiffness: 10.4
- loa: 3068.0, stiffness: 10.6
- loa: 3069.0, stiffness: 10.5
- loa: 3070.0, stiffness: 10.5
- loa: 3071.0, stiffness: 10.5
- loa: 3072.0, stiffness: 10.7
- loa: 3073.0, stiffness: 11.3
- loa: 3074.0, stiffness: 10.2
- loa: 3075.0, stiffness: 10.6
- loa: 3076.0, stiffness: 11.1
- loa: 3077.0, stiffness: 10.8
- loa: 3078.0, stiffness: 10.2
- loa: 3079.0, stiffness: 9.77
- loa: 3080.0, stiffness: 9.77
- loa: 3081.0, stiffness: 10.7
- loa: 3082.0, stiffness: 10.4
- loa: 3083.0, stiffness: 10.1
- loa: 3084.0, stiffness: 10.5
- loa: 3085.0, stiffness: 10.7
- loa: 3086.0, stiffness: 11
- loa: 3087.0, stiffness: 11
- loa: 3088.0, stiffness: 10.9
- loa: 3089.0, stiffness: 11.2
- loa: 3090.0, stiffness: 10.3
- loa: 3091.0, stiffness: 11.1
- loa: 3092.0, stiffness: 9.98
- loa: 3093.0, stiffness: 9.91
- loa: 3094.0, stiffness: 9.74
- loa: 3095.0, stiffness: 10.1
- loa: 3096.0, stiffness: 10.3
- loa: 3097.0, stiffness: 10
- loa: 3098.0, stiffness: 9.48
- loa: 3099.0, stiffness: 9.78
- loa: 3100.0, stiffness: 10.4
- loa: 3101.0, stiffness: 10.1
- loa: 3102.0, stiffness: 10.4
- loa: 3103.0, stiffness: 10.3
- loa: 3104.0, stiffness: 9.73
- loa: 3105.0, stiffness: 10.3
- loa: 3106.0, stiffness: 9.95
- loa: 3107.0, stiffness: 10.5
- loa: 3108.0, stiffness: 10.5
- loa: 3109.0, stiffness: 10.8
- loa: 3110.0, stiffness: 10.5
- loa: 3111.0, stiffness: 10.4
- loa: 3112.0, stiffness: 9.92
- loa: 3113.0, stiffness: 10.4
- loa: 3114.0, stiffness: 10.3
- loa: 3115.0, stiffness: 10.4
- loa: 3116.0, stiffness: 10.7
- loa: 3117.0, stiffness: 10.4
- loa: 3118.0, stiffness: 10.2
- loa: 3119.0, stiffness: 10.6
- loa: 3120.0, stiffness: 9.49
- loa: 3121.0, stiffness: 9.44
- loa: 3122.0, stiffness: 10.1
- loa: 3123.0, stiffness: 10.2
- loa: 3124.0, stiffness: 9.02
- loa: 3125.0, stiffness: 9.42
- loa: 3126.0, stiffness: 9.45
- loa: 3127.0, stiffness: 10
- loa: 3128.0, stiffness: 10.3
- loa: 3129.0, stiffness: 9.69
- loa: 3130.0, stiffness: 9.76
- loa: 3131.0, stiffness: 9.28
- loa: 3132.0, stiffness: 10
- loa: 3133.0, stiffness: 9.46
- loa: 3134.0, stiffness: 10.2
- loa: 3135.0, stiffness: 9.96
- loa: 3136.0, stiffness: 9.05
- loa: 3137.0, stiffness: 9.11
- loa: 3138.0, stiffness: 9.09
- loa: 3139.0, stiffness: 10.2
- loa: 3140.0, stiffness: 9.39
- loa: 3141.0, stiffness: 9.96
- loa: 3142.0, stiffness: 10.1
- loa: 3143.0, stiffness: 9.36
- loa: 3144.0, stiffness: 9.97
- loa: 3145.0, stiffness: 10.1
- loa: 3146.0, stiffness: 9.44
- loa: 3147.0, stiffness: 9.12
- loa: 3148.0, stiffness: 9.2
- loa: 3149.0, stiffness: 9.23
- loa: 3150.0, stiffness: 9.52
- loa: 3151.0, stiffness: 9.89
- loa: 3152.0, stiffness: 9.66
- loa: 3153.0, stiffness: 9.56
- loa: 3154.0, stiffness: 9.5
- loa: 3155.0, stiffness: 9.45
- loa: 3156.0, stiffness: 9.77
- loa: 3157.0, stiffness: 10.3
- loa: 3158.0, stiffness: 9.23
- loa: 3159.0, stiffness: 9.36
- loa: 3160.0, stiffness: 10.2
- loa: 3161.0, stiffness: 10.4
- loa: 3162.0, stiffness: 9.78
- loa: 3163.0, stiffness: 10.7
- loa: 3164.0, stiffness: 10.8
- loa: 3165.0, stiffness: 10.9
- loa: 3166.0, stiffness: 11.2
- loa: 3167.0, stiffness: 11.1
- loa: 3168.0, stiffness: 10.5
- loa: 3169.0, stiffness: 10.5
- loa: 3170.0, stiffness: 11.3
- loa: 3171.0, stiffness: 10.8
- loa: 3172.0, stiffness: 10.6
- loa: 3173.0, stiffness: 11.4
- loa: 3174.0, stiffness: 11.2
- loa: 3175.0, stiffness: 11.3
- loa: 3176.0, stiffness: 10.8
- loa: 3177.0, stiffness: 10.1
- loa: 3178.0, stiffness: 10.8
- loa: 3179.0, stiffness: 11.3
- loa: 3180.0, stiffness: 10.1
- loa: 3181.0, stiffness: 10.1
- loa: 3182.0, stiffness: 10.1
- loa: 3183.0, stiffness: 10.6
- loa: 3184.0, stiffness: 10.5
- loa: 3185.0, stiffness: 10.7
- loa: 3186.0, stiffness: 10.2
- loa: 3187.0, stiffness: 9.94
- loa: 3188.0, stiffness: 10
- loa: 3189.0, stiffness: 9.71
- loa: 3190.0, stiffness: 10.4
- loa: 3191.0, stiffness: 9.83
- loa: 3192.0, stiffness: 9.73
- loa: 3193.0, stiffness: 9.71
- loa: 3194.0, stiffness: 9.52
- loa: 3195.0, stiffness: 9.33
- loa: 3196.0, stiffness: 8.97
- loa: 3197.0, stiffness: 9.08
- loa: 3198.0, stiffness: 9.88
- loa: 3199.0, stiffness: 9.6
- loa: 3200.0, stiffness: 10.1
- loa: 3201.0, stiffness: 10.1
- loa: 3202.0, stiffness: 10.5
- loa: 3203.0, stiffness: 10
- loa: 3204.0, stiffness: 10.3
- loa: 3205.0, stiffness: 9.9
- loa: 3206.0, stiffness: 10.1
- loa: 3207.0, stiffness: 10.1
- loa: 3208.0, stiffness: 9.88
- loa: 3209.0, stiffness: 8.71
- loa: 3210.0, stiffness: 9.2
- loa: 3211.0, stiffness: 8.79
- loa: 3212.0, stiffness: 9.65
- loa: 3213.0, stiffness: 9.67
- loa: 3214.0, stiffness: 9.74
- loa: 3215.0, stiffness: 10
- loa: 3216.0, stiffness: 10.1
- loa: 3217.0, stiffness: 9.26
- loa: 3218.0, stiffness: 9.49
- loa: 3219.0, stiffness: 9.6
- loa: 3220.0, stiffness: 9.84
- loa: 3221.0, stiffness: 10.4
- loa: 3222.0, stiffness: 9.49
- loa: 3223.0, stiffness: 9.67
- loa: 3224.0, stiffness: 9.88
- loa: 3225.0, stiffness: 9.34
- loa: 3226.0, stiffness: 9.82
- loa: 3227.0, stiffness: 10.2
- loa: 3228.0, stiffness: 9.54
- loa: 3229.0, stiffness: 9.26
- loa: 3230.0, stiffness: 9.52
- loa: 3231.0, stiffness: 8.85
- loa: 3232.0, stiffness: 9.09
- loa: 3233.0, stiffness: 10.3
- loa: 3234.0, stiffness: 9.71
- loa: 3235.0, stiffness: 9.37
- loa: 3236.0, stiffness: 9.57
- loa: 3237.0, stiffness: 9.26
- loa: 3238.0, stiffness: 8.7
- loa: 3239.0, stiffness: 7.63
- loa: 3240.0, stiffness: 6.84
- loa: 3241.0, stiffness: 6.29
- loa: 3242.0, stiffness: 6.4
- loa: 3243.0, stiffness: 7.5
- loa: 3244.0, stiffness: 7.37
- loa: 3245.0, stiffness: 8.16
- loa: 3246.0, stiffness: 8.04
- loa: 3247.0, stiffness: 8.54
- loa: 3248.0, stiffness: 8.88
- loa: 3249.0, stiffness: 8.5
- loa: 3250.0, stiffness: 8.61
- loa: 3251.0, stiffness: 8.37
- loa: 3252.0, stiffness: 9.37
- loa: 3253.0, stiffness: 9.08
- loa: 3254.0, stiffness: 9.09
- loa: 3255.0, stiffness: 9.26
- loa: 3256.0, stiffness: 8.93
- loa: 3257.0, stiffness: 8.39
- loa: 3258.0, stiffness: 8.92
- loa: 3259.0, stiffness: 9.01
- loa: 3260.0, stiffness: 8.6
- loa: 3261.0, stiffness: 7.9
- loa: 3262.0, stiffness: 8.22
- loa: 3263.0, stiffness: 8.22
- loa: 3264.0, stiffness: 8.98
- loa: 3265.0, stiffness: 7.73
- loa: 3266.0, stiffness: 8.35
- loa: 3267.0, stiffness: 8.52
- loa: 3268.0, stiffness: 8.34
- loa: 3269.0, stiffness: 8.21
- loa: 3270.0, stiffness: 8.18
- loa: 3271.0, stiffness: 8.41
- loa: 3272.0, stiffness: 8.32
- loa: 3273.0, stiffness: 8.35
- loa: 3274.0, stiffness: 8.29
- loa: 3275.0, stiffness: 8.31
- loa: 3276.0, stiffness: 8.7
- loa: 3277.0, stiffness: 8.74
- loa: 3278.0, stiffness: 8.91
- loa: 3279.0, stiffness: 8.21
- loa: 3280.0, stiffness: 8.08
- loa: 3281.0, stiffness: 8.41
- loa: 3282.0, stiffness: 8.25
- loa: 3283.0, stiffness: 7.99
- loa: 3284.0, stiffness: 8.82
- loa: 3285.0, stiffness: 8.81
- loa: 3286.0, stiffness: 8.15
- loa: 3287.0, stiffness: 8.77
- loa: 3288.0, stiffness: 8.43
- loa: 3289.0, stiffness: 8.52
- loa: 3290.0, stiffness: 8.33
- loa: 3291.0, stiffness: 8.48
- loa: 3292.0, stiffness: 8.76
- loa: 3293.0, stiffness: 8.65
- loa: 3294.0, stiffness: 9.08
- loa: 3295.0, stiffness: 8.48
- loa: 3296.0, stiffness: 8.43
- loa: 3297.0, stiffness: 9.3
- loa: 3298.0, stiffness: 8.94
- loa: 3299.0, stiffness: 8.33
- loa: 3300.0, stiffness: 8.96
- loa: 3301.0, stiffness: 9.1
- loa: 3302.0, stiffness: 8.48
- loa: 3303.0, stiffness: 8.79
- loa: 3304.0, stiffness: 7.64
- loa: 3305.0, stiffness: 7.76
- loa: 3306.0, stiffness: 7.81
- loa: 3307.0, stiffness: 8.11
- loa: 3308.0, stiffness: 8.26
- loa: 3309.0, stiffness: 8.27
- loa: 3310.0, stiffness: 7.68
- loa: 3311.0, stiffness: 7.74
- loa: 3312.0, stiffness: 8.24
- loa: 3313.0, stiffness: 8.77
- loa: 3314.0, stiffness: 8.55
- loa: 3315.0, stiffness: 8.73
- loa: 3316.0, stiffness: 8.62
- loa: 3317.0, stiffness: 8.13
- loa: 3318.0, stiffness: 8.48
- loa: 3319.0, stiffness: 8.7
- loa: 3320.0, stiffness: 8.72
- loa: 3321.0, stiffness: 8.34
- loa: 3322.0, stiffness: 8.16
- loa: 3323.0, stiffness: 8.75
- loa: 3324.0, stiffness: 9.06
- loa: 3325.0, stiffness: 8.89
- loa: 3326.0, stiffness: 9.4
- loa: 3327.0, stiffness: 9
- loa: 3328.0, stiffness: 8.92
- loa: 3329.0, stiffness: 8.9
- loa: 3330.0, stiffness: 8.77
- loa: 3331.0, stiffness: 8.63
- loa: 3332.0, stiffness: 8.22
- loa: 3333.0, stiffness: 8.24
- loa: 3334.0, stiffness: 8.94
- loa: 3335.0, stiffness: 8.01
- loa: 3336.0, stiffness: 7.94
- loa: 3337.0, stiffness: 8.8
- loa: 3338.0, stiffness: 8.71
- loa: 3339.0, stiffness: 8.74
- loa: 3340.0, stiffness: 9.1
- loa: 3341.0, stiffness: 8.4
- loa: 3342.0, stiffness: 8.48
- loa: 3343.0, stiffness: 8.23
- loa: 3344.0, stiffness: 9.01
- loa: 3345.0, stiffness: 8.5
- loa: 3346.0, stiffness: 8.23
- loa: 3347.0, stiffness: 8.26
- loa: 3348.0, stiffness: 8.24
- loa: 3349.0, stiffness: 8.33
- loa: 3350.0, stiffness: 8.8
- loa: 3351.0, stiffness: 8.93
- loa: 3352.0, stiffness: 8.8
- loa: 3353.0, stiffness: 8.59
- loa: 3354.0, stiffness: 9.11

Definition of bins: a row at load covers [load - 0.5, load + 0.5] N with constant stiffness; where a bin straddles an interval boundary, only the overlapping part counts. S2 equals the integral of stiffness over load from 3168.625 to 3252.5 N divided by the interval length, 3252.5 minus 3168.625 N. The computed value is 9.59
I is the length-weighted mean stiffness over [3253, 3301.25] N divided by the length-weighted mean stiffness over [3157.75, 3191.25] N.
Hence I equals 0.81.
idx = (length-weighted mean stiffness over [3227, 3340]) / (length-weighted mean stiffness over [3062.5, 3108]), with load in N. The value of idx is 0.81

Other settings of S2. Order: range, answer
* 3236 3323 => 8.4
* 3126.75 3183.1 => 10.1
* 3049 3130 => 10.6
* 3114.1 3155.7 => 9.74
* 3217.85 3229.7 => 9.71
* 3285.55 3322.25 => 8.45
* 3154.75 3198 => 10.3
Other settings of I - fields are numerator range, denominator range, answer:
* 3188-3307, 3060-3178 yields 0.87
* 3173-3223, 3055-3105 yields 0.94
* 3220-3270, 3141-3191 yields 0.86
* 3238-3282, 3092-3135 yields 0.83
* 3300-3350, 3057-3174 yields 0.83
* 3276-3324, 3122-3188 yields 0.84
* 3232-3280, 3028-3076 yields 0.71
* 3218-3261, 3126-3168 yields 0.90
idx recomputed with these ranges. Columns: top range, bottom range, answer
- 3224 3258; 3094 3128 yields 0.86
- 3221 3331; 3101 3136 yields 0.86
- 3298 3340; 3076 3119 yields 0.82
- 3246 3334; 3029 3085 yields 0.74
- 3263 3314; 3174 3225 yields 0.85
